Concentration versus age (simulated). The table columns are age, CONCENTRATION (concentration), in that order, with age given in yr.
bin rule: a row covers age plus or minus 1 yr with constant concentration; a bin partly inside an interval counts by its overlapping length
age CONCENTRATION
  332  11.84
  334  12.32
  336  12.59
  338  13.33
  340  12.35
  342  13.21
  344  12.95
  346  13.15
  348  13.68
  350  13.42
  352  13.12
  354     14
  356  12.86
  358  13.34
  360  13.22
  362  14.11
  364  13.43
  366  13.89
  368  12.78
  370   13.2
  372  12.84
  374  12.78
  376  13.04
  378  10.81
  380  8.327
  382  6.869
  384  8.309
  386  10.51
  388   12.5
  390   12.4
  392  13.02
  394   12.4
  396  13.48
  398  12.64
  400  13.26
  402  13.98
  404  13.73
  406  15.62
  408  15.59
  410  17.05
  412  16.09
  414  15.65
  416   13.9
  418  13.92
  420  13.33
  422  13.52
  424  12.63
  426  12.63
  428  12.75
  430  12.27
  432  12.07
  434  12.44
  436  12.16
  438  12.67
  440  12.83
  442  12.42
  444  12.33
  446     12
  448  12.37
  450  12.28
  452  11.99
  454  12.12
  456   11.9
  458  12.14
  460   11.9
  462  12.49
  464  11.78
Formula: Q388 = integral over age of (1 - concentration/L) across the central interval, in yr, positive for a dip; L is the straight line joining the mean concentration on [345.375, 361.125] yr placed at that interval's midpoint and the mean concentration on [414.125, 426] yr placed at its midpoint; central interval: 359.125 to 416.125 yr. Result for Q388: 2.2 yr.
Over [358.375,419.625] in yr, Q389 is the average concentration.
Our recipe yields 13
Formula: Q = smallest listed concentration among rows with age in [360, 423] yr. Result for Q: 6.869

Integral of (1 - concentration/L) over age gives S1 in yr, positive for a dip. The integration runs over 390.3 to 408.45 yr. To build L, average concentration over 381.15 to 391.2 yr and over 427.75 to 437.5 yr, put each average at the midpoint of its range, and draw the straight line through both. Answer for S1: -4.71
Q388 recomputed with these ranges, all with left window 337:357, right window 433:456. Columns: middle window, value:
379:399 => 2.8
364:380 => 0.6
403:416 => -2.9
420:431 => -0.3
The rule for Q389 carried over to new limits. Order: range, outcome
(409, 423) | 14.8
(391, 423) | 14.2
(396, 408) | 14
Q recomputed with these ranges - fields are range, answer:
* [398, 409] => 12.64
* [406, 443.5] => 12.07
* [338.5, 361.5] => 12.35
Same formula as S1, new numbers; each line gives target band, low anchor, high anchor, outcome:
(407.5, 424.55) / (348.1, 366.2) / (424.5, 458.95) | -2.66 yr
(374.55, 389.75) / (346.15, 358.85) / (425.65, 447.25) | 3.26 yr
